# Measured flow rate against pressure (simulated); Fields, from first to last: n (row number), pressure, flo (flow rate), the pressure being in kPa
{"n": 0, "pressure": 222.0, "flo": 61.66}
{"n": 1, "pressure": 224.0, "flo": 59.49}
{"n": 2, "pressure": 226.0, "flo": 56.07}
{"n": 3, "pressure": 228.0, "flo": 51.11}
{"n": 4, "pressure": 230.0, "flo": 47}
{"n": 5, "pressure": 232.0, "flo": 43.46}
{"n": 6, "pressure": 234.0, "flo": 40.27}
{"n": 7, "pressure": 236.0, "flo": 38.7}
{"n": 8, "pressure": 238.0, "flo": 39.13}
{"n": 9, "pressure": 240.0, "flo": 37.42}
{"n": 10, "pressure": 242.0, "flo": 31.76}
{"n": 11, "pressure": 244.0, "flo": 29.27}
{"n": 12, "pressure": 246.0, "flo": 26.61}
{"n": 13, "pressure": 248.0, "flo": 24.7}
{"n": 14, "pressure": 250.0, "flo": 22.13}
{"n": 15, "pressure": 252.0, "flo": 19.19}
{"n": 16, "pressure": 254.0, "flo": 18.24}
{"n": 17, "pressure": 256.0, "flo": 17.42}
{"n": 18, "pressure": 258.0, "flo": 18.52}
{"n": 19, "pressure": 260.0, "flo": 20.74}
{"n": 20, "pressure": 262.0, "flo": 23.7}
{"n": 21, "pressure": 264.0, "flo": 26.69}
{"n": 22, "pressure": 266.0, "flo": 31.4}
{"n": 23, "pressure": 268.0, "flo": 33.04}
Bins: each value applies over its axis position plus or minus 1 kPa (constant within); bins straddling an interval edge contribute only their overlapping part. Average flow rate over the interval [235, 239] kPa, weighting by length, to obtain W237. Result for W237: 38.9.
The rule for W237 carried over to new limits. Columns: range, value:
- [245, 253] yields 23.2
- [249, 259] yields 19.1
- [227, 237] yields 44.1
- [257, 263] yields 21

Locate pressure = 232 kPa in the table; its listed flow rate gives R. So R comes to 43.46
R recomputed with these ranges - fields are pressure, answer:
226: 56.07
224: 59.49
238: 39.13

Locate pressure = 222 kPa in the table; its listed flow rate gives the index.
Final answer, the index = 61.66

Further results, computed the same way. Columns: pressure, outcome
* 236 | 38.7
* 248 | 24.7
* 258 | 18.52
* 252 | 19.19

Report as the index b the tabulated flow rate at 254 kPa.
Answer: 18.24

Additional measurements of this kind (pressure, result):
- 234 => 40.27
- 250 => 22.13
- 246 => 26.61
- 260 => 20.74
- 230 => 47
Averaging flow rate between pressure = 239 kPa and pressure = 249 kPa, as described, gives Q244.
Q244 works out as 30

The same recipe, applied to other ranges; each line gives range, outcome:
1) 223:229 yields 55.6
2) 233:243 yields 37.5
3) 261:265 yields 25.2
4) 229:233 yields 45.2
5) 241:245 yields 30.5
